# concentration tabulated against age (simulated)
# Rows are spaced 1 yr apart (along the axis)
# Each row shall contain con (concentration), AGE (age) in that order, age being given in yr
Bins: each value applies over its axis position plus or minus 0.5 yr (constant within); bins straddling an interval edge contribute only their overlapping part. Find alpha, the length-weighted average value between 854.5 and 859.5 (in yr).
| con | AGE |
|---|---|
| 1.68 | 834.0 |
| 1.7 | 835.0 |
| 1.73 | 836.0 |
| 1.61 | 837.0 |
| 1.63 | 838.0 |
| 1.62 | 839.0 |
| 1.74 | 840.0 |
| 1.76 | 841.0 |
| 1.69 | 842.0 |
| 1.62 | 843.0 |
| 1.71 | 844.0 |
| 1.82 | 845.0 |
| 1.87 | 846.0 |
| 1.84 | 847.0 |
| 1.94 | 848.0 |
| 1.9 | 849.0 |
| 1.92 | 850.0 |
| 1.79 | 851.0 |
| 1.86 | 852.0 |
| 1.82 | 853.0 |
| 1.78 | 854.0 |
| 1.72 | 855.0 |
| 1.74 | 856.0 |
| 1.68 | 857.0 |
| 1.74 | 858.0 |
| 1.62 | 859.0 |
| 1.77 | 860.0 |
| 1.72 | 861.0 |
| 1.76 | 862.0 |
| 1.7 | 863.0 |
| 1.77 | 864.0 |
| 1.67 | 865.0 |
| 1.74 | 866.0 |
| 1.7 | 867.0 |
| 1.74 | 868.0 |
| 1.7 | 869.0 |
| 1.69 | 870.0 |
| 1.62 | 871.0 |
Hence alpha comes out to 1.7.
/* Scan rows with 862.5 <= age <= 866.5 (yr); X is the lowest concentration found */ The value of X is 1.67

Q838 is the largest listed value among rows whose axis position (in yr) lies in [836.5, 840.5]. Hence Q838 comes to 1.74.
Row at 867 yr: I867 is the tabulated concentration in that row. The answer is 1.7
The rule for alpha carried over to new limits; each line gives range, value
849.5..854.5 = 1.83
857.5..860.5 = 1.71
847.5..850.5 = 1.92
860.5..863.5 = 1.73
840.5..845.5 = 1.72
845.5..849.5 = 1.89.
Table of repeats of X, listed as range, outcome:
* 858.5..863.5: 1.62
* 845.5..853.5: 1.79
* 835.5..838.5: 1.61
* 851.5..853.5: 1.82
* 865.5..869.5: 1.7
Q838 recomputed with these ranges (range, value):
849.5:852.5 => 1.92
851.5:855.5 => 1.86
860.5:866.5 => 1.77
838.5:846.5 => 1.87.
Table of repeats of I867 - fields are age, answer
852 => 1.86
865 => 1.67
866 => 1.74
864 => 1.77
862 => 1.76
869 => 1.7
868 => 1.74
